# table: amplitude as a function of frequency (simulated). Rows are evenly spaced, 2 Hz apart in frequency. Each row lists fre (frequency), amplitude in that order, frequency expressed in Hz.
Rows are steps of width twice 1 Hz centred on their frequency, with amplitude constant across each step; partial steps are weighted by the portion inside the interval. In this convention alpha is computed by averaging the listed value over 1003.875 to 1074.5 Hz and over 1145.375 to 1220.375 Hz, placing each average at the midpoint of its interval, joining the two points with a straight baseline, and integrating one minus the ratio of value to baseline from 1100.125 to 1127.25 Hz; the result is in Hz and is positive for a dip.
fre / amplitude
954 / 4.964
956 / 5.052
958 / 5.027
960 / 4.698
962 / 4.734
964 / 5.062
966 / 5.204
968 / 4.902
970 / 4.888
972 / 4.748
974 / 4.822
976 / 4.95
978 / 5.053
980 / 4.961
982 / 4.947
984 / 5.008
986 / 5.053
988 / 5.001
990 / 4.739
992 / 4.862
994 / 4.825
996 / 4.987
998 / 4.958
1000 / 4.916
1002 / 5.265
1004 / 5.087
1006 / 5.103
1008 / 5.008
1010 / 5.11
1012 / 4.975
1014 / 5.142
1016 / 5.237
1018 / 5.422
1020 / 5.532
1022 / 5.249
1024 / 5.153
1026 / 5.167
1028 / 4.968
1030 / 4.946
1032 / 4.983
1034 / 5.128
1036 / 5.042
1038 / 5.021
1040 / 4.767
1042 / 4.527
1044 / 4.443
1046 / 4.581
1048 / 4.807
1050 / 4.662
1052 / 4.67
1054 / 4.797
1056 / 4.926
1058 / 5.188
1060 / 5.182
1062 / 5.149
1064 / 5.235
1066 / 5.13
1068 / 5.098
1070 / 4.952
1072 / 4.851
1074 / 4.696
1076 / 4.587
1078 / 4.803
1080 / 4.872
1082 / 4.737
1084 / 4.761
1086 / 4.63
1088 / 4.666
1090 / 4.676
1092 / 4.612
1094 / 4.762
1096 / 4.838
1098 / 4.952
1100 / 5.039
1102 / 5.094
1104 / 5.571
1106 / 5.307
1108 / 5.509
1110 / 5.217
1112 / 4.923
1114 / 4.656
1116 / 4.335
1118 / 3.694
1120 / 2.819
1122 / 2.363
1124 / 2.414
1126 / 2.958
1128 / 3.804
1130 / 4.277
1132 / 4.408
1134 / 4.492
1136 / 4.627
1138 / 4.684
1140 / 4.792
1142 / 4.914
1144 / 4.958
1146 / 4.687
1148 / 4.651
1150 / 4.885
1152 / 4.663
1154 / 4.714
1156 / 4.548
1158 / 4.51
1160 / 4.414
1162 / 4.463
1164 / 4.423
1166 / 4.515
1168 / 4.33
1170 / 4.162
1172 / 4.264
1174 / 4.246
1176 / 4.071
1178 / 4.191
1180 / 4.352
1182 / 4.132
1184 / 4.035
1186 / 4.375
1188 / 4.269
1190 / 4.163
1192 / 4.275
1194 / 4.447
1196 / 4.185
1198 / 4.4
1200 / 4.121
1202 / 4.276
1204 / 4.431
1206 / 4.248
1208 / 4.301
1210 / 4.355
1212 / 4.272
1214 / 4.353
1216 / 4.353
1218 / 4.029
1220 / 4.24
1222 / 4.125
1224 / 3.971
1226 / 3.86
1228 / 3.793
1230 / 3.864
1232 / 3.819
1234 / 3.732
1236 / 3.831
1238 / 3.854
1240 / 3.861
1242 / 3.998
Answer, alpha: 2.5 Hz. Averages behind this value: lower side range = 5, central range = 4.24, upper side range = 4.35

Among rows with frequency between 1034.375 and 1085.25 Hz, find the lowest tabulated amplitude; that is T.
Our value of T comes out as 4.443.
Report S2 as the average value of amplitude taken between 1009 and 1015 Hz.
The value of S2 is 5.08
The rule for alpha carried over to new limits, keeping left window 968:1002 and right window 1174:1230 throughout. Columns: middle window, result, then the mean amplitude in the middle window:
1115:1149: 2.9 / 4.05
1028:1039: -0.6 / 5.02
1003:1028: -1.8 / 5.17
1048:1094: -2.1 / 4.85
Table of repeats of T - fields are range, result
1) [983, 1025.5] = 4.739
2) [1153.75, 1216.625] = 4.035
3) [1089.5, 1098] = 4.612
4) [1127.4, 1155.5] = 3.804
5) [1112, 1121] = 2.819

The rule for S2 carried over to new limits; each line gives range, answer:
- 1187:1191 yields 4.22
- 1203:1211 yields 4.33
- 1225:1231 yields 3.84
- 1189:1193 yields 4.22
